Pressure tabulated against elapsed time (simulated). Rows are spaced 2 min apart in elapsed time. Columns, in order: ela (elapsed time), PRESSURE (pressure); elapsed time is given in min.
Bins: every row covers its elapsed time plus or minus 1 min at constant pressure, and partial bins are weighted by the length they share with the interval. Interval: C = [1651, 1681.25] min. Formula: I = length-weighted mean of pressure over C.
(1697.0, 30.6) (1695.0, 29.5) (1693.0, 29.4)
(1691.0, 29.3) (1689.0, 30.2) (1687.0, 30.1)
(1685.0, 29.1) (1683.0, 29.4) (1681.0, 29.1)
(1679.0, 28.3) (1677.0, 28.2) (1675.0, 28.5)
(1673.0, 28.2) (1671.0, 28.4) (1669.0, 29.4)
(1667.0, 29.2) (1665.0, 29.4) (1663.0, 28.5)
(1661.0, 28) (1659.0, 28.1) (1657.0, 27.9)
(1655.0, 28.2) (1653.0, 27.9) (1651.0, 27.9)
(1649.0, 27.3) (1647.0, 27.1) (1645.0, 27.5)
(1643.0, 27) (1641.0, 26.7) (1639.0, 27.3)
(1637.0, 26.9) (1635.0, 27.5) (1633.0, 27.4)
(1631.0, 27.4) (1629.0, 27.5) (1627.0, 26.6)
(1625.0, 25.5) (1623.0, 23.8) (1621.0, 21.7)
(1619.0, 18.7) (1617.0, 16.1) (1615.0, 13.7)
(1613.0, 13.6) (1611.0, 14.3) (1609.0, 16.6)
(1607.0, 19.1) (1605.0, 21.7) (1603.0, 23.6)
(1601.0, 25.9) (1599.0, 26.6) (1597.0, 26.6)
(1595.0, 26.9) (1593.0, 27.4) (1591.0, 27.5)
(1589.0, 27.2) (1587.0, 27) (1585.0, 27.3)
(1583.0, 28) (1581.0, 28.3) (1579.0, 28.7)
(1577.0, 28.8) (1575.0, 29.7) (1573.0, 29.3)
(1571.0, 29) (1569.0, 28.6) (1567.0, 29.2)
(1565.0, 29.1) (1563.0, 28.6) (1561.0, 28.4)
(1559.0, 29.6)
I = 28.5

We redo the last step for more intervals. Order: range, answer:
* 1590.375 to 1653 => 24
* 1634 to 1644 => 27.1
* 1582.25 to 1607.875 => 25.8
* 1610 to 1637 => 22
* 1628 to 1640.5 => 27.3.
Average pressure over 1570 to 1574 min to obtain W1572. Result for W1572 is 29.1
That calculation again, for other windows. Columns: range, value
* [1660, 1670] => 28.9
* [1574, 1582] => 28.9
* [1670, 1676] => 28.4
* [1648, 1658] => 27.8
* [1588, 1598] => 27.1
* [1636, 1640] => 27.1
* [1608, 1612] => 15.5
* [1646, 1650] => 27.2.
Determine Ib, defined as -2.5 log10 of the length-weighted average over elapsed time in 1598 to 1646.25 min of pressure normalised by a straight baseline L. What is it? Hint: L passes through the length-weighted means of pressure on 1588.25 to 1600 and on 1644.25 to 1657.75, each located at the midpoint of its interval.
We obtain 0.19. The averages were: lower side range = 27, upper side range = 27.7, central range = 23.1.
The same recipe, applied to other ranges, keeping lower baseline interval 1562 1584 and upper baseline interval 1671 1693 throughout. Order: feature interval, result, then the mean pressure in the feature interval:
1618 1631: 0.19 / 24.2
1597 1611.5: 0.31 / 21.7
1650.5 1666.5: 0.03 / 28.3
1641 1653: 0.06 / 27.3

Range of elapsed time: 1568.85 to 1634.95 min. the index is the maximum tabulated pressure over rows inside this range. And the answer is 29.7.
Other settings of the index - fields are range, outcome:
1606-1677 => 29.4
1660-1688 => 30.1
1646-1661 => 28.2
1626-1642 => 27.5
